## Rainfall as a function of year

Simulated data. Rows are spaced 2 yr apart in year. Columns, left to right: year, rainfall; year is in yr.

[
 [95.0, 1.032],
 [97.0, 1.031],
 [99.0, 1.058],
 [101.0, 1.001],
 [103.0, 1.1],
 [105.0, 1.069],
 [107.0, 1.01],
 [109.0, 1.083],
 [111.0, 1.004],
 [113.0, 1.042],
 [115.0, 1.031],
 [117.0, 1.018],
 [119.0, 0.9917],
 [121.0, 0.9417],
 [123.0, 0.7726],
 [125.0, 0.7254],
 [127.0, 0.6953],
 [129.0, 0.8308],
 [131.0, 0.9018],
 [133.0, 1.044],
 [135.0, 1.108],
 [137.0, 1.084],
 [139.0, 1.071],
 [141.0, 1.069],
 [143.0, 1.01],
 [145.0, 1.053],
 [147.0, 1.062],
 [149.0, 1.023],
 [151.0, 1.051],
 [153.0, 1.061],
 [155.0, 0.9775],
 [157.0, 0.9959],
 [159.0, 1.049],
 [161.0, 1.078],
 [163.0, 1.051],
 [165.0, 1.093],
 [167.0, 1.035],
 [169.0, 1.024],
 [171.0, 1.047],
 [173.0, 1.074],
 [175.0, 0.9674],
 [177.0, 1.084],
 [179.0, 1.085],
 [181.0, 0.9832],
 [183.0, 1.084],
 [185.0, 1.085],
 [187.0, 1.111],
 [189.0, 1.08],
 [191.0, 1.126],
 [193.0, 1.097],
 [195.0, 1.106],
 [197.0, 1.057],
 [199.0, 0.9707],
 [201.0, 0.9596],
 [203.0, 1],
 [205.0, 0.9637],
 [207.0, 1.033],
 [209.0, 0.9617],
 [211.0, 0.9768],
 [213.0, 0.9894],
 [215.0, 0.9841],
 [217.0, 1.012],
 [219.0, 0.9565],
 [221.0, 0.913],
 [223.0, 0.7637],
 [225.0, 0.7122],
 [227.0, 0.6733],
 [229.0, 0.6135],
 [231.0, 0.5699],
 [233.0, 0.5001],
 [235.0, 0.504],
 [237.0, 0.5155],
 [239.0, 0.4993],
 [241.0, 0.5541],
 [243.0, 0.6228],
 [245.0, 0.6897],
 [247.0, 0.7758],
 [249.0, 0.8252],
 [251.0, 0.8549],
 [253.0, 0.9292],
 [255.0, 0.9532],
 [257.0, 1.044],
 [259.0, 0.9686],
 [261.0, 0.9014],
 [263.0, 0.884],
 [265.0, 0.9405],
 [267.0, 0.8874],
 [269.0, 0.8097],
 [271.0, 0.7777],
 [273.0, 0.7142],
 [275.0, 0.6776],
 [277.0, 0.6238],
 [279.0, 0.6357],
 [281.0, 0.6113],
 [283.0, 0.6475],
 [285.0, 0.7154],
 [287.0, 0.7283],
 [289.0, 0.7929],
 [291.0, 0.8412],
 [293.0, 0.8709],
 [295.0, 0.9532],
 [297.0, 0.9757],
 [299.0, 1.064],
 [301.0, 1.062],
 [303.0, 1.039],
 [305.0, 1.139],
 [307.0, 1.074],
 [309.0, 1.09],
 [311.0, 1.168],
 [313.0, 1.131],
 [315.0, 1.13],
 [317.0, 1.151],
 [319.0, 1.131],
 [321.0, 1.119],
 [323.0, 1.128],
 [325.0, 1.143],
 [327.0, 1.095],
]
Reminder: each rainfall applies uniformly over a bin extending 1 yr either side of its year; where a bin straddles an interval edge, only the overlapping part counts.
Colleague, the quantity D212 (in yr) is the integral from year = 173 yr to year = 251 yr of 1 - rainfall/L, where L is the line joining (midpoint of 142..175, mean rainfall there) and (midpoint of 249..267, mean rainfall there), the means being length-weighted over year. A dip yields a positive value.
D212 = 8.1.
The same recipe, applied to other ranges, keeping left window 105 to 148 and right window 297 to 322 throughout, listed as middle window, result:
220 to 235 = 5.5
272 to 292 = 7.1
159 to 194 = -1.7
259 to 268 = 1.4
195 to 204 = 0.2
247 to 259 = 1.7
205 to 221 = 0.9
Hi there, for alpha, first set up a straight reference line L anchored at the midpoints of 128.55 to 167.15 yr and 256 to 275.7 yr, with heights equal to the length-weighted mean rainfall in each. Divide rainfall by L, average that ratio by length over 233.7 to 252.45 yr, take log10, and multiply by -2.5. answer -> 0.34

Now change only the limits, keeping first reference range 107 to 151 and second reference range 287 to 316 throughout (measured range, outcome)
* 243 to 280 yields 0.219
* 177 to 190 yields -0.085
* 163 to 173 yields -0.068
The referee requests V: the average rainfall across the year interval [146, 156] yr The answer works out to 1.03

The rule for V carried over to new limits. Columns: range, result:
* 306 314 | 1.12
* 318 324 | 1.13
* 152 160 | 1.02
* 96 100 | 1.04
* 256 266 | 0.948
